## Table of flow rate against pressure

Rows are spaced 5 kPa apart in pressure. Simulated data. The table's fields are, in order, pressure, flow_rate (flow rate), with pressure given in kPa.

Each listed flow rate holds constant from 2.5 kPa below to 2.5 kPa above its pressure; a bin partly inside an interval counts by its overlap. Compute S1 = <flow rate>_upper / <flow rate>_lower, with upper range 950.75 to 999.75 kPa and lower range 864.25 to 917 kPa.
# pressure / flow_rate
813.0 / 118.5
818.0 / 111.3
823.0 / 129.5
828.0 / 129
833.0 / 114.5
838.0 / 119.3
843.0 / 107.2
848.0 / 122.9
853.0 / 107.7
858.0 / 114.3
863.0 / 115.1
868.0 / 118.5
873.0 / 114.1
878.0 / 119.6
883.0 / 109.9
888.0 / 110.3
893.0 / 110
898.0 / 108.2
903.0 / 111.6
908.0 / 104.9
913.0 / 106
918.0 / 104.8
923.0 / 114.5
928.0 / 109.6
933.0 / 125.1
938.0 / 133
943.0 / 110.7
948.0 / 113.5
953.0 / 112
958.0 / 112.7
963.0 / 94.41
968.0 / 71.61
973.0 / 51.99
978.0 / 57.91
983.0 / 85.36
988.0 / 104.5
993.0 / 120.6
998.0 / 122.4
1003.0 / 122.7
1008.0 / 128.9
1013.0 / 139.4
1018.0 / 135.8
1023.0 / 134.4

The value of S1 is 0.83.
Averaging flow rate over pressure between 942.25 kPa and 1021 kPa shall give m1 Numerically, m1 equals 105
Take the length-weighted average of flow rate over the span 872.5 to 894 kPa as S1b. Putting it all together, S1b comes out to 113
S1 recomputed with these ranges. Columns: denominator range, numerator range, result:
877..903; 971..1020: 0.96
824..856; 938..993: 0.81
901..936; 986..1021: 1.13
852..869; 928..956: 1.03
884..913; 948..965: 0.99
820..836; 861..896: 0.92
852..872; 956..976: 0.71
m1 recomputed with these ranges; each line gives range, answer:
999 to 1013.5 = 128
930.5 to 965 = 115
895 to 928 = 108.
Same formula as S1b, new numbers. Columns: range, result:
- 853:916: 112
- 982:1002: 111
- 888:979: 104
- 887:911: 109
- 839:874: 114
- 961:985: 71.5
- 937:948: 118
